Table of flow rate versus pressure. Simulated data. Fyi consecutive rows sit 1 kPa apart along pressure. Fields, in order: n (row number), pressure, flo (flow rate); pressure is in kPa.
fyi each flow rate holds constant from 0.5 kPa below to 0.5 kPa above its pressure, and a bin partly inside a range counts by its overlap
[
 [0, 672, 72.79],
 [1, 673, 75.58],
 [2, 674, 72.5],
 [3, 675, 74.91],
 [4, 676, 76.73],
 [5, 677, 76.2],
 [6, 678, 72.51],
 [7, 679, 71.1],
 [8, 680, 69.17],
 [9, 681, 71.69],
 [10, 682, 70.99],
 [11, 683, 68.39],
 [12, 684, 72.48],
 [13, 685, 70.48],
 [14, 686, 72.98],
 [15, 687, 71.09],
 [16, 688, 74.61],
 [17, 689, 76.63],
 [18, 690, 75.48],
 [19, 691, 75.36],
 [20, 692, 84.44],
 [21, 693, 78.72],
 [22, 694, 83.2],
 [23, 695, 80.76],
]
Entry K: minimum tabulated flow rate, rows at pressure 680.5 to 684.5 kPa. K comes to 68.39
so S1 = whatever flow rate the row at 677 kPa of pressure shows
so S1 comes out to 76.2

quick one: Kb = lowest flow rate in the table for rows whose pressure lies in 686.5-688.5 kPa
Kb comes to 71.09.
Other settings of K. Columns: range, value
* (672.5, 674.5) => 72.5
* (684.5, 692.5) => 70.48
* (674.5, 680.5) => 69.17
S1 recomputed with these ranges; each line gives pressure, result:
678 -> 72.51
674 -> 72.5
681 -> 71.69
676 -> 76.73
